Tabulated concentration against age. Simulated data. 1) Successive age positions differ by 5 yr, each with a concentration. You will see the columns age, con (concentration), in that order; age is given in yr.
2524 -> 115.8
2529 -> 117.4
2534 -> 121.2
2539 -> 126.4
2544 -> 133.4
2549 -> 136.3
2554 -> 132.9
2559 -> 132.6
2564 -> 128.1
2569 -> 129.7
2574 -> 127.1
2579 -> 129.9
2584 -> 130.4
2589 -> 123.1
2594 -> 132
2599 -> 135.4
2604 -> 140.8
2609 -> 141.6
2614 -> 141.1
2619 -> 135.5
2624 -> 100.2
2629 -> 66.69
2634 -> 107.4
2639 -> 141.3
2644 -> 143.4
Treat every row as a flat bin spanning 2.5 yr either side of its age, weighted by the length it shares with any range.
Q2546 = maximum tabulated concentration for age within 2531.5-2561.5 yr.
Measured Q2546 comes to 136.3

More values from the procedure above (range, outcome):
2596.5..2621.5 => 141.6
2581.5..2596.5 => 132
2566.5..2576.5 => 129.7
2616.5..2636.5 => 135.5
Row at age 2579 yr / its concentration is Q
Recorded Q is 129.9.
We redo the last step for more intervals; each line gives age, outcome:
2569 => 129.7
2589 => 123.1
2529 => 117.4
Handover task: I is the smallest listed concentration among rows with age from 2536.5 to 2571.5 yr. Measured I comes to 126.4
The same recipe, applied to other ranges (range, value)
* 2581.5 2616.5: 123.1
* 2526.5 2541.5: 117.4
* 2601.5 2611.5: 140.8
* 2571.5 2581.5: 127.1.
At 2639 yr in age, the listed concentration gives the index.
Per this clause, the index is 141.3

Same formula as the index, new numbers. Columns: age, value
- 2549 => 136.3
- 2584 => 130.4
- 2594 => 132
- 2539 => 126.4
